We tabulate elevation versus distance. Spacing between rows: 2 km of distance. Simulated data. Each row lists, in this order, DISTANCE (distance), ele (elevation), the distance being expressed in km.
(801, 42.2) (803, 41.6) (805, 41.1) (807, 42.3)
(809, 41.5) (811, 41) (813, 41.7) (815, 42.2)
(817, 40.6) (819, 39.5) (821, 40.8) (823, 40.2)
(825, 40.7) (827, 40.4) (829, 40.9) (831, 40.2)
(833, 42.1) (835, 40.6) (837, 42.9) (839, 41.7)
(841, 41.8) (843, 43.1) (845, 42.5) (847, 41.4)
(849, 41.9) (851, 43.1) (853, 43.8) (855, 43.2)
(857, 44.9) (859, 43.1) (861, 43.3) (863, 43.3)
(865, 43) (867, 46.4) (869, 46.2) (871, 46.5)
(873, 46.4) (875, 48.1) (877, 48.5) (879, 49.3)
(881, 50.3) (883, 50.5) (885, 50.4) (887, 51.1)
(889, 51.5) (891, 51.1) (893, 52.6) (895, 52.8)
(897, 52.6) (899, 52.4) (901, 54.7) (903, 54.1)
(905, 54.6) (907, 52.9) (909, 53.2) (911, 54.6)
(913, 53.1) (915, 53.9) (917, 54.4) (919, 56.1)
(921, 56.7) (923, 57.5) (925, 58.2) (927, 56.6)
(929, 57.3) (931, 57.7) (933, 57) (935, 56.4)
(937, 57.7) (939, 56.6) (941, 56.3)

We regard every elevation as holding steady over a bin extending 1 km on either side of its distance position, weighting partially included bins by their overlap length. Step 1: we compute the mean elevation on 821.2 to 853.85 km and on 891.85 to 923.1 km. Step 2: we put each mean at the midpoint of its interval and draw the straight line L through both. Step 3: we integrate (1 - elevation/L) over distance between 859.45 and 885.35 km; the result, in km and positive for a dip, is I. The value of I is 0.5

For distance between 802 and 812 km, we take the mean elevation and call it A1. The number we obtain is 41.5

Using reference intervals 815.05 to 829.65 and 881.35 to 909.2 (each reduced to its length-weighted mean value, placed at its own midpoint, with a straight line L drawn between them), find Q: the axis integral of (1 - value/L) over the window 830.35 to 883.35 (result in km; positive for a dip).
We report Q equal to 2.1 km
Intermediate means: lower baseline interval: 40.5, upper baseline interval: 52.4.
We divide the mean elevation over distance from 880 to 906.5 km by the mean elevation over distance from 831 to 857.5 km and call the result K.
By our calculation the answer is 1.2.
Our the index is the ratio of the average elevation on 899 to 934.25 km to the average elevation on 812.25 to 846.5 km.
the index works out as 1.34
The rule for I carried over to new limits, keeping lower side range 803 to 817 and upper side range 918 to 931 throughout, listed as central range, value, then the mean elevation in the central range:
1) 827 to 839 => 0.91 km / 41.3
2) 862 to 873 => 0.93 km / 45.2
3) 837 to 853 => 1.37 km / 42.4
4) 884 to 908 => 0.31 km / 52.6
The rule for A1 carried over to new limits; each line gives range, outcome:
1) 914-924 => 55.7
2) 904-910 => 53.6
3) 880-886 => 50.4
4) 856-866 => 43.5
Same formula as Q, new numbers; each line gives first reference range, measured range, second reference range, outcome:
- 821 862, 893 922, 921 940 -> -0.4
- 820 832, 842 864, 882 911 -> 1.0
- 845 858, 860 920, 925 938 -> -0.9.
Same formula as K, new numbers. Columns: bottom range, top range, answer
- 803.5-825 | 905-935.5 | 1.35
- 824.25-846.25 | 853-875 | 1.08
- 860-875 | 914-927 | 1.24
